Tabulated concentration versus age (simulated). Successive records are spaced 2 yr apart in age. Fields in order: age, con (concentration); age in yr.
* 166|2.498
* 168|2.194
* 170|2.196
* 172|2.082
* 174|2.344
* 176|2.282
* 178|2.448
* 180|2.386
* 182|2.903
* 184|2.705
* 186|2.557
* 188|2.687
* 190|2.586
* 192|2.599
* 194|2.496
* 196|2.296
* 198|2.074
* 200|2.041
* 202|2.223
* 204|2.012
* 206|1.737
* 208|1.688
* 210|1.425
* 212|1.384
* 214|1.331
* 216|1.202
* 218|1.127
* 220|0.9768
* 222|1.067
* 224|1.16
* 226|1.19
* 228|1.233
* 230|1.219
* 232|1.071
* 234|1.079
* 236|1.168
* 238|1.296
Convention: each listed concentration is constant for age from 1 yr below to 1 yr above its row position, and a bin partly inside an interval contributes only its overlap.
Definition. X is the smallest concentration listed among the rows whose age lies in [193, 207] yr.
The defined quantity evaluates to 1.737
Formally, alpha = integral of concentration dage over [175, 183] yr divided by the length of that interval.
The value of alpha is 2.5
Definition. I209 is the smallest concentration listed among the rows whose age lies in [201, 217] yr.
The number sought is 1.202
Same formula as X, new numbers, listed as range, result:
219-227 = 0.9768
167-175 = 2.082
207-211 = 1.425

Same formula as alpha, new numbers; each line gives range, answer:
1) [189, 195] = 2.56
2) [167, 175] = 2.2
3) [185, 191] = 2.61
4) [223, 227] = 1.17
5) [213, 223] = 1.14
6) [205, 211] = 1.62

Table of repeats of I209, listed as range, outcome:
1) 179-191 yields 2.386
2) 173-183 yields 2.282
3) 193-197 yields 2.296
